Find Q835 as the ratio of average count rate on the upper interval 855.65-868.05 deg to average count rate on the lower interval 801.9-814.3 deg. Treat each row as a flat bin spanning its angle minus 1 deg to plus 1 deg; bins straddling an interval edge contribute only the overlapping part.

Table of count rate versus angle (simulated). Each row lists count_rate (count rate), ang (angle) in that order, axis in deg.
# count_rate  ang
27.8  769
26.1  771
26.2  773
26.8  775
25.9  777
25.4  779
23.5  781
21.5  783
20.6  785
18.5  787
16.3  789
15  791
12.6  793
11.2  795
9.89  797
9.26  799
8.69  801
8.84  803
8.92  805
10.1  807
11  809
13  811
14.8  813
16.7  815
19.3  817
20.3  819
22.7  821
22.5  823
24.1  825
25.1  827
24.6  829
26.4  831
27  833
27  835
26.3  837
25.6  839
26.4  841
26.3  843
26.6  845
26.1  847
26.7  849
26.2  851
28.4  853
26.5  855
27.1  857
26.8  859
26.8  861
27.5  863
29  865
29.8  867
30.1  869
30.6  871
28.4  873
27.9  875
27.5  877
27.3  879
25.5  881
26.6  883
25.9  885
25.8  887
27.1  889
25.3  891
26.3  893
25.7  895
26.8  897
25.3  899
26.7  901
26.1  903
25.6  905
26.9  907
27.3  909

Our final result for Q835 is 2.48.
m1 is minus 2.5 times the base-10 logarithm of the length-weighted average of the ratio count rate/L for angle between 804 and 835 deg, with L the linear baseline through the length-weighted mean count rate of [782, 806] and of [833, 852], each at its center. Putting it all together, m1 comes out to 0.08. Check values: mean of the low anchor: 13.4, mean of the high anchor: 26.4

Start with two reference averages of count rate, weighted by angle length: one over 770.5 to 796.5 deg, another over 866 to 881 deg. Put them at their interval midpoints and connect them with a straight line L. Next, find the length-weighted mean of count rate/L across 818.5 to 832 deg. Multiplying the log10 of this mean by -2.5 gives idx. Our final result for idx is 0.02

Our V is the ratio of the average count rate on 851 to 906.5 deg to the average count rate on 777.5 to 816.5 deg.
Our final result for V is 1.84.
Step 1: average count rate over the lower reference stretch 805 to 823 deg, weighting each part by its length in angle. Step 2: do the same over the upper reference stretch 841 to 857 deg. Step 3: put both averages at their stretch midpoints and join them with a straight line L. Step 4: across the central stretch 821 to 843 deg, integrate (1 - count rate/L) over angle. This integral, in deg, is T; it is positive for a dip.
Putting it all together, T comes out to -4.13 deg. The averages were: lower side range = 16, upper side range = 26.7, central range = 25.4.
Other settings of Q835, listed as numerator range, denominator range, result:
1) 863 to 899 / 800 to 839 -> 1.44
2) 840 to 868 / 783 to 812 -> 2.13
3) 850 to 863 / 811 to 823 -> 1.45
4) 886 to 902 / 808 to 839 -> 1.21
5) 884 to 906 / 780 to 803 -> 1.75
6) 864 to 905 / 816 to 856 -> 1.08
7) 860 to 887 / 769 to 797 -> 1.35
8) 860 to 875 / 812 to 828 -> 1.39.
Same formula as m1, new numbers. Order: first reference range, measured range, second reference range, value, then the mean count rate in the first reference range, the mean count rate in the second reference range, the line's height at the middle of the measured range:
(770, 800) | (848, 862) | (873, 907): -0.12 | 19.2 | 26.4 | 24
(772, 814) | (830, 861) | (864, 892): -0.15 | 16.1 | 27.6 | 23.2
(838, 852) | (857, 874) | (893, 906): -0.09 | 26.3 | 26.1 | 26.2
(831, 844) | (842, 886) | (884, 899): -0.05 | 26.4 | 26.1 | 26.3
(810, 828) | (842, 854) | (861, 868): -0.06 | 19.8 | 28.5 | 25.3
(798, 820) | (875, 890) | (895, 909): -0.14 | 12.8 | 26.3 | 23.4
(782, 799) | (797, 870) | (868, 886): -0.01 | 15.3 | 27.8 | 21.5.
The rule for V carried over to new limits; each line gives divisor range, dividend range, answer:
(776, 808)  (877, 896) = 1.71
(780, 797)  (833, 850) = 1.56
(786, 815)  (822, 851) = 2.12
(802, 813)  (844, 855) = 2.48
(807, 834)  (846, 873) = 1.38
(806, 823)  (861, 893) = 1.68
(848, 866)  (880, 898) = 0.96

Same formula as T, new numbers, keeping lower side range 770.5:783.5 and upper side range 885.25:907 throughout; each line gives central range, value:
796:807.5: 7.3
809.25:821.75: 4.0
